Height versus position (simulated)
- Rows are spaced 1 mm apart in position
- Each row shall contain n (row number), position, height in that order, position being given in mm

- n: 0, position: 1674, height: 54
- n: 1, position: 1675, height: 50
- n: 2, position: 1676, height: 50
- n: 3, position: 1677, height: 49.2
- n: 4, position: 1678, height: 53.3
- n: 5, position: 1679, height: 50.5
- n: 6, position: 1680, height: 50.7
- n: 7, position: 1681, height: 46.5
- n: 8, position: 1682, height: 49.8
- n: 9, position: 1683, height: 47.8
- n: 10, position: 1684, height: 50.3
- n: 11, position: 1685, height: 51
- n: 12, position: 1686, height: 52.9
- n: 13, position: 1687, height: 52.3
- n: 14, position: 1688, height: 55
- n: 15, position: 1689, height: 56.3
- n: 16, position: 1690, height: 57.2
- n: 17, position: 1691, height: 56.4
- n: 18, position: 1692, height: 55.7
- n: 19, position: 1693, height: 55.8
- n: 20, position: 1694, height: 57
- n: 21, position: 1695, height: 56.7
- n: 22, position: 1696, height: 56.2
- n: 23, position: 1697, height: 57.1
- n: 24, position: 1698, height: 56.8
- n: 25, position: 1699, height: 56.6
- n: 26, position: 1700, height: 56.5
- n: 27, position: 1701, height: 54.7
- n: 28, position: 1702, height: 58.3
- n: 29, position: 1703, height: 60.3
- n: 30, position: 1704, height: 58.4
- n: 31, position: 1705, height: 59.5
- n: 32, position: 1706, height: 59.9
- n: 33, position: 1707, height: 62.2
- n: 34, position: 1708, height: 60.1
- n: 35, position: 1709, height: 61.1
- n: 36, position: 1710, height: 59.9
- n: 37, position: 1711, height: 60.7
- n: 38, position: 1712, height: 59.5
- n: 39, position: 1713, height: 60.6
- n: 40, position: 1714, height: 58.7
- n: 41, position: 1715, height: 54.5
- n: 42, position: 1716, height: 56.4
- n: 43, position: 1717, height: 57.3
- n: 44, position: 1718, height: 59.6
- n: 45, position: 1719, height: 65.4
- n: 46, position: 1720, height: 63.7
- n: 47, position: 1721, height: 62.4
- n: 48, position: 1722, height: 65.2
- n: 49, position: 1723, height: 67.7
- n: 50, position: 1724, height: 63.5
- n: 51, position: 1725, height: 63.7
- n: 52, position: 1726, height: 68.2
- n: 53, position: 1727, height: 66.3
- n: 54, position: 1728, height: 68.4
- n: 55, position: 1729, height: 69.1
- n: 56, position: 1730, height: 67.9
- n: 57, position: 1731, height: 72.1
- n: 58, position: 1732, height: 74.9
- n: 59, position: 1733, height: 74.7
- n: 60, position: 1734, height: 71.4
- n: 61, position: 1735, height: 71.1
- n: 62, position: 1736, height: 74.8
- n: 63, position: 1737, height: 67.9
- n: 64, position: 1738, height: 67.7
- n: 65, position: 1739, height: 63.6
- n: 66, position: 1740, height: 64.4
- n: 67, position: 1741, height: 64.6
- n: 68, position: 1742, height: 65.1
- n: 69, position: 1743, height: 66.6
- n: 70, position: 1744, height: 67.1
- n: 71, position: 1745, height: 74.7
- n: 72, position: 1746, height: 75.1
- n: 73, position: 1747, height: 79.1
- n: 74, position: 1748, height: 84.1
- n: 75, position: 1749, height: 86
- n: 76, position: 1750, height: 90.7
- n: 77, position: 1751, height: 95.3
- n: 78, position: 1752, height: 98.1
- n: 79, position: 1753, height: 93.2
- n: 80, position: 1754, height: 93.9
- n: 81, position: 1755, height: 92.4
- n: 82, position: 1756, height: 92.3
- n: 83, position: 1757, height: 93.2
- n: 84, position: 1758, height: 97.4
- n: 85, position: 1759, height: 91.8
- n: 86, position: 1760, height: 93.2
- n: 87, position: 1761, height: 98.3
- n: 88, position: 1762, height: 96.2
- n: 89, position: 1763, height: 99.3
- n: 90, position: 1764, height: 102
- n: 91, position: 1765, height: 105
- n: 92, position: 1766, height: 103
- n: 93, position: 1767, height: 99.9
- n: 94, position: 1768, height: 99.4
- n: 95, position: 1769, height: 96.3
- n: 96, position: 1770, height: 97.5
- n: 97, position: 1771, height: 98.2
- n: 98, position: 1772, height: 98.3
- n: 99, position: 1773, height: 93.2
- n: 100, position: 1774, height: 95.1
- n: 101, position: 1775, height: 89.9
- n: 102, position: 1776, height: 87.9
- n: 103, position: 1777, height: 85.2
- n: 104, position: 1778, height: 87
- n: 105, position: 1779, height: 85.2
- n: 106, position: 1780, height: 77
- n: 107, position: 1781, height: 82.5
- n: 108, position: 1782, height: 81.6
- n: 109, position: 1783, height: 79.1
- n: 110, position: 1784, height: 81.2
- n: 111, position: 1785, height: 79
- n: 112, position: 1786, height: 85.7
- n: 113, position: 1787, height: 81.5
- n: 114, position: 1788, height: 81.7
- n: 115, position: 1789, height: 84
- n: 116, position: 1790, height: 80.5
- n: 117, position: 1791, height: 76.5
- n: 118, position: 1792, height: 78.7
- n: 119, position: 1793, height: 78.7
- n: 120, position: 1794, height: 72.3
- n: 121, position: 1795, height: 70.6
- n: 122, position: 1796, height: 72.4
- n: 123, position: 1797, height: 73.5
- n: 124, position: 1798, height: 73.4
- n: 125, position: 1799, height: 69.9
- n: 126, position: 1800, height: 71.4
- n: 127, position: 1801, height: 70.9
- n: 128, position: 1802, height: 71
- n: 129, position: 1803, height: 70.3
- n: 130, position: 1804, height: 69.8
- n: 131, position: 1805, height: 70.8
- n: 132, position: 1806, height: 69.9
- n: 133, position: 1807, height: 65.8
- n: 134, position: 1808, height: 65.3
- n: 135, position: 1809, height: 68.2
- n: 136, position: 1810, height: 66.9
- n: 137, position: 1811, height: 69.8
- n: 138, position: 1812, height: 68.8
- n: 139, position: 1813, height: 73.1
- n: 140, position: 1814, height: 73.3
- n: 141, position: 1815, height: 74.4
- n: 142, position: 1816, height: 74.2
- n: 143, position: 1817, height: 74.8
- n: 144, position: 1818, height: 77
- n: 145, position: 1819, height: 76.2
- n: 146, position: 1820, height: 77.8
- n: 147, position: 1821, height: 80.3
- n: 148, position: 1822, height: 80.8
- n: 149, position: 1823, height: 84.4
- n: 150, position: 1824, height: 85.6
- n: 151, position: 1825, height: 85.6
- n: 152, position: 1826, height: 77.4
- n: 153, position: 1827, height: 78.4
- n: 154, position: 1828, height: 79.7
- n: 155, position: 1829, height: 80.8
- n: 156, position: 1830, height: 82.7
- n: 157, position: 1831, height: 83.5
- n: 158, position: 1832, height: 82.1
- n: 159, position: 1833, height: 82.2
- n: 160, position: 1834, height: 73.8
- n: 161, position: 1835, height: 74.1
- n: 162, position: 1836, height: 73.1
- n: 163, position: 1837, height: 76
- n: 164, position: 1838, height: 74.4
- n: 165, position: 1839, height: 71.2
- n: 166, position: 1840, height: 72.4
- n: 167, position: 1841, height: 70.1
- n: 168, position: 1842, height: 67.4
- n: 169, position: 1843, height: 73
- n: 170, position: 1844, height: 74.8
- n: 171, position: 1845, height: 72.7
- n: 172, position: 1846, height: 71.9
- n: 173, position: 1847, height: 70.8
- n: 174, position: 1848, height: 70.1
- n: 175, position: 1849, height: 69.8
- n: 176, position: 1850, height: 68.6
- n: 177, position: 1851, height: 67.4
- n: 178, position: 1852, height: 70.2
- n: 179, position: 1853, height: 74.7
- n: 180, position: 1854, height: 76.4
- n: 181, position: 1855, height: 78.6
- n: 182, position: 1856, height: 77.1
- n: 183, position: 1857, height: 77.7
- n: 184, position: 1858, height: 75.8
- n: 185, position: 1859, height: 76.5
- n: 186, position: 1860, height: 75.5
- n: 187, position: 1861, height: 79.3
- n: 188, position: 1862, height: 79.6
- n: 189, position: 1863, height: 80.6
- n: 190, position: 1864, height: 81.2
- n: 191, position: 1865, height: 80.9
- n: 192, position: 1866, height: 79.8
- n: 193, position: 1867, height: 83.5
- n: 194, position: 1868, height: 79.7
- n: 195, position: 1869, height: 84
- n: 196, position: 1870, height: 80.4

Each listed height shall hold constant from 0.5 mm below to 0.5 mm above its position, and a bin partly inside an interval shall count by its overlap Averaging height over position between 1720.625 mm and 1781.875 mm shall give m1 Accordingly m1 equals 82.6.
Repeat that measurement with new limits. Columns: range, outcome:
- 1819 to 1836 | 80.2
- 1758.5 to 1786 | 91.8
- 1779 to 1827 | 75.7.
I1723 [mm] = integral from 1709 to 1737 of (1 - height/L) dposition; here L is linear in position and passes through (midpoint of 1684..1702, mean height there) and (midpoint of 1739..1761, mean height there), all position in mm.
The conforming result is 2.10 mm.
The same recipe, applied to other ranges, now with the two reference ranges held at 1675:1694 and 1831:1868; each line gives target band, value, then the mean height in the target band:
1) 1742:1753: -3.65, 81.4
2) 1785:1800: -2.16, 77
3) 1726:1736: -2.03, 70.7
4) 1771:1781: -3.68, 88.9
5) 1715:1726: -0.97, 62.4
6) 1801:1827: -1.37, 74.1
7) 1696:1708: -0.75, 58.2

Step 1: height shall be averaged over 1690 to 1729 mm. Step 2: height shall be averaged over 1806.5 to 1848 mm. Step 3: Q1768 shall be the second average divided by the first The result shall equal 1.25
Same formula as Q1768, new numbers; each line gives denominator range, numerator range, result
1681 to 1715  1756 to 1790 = 1.61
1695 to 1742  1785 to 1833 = 1.20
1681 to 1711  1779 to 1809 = 1.34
